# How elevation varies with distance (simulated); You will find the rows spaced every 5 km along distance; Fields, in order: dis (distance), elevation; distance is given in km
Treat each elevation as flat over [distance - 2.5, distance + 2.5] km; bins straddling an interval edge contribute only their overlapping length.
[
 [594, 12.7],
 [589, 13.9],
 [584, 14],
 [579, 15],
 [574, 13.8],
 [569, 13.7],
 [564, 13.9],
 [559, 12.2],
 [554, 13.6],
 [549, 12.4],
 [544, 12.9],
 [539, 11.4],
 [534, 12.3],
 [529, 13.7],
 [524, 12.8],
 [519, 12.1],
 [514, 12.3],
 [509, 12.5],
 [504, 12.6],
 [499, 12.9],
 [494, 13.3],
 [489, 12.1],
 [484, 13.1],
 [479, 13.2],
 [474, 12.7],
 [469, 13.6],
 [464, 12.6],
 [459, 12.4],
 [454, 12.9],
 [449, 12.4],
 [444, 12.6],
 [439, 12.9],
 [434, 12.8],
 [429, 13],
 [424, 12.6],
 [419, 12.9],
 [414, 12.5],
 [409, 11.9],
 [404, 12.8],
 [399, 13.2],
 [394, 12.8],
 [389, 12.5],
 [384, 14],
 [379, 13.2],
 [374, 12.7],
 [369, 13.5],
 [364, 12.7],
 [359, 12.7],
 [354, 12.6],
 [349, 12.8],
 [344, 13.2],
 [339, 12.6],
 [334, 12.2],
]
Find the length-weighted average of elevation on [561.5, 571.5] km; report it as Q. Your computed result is 13.8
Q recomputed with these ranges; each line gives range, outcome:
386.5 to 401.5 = 12.8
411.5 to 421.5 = 12.7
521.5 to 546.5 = 12.6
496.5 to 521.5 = 12.5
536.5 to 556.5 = 12.6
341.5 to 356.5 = 12.9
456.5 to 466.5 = 12.5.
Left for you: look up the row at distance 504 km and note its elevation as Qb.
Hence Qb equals 12.6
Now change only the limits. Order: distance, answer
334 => 12.2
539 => 11.4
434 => 12.8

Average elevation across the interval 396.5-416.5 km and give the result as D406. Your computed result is 12.6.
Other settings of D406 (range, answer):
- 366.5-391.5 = 13.2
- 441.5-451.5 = 12.5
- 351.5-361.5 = 12.7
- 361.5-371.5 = 13.1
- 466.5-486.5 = 13.2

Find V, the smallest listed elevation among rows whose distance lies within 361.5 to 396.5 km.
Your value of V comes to 12.5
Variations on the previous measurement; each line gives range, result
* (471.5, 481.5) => 12.7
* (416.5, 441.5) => 12.6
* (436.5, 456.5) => 12.4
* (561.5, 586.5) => 13.7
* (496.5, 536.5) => 12.1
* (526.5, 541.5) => 11.4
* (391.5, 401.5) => 12.8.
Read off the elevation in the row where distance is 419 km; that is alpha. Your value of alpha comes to 12.9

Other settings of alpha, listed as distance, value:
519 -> 12.1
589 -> 13.9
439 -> 12.9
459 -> 12.4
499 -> 12.9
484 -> 13.1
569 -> 13.7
